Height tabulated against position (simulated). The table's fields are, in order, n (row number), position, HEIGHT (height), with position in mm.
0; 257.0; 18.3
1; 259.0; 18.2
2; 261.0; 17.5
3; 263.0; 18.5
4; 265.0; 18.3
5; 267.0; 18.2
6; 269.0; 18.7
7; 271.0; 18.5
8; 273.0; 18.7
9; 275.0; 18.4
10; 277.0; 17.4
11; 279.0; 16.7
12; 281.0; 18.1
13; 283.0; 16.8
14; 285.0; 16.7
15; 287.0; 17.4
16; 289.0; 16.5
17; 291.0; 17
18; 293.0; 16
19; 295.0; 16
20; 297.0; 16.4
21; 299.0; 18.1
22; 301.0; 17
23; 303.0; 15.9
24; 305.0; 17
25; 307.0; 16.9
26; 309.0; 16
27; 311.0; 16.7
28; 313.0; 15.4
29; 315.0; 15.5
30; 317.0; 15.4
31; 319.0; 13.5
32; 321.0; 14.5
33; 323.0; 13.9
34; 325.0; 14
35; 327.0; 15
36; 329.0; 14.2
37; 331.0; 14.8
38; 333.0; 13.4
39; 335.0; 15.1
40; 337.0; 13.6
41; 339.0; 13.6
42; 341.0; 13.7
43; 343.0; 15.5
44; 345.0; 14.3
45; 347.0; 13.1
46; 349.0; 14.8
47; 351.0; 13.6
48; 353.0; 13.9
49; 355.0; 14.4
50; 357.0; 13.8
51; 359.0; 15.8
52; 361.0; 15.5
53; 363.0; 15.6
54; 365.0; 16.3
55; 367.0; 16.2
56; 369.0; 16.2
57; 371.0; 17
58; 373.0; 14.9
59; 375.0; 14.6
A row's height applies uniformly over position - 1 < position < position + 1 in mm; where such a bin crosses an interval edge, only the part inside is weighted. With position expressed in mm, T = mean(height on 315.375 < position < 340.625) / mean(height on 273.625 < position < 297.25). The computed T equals 0.84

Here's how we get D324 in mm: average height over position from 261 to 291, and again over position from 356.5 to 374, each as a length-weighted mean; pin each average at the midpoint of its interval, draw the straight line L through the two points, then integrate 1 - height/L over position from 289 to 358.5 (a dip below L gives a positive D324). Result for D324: 6.7 mm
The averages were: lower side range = 17.7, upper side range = 15.8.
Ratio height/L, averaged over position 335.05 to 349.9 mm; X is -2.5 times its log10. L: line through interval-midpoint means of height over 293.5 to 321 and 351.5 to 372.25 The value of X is 0.110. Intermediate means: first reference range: 16.1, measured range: 14.1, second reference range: 15.4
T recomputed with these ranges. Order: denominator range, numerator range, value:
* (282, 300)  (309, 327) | 0.89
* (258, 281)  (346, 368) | 0.82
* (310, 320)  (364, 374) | 1.05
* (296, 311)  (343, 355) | 0.84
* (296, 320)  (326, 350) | 0.88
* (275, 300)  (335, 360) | 0.84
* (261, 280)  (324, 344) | 0.79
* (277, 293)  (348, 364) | 0.86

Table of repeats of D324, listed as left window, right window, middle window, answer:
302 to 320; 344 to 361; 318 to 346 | 1.5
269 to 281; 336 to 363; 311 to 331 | 1.3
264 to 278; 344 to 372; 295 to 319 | 1.0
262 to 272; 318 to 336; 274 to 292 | 0.1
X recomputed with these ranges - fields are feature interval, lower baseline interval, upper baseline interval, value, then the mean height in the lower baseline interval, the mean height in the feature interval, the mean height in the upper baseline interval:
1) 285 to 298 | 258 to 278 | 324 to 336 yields 0.02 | 18.2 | 16.6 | 14.4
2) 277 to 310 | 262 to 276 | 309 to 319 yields 0.00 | 18.5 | 16.8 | 15.6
